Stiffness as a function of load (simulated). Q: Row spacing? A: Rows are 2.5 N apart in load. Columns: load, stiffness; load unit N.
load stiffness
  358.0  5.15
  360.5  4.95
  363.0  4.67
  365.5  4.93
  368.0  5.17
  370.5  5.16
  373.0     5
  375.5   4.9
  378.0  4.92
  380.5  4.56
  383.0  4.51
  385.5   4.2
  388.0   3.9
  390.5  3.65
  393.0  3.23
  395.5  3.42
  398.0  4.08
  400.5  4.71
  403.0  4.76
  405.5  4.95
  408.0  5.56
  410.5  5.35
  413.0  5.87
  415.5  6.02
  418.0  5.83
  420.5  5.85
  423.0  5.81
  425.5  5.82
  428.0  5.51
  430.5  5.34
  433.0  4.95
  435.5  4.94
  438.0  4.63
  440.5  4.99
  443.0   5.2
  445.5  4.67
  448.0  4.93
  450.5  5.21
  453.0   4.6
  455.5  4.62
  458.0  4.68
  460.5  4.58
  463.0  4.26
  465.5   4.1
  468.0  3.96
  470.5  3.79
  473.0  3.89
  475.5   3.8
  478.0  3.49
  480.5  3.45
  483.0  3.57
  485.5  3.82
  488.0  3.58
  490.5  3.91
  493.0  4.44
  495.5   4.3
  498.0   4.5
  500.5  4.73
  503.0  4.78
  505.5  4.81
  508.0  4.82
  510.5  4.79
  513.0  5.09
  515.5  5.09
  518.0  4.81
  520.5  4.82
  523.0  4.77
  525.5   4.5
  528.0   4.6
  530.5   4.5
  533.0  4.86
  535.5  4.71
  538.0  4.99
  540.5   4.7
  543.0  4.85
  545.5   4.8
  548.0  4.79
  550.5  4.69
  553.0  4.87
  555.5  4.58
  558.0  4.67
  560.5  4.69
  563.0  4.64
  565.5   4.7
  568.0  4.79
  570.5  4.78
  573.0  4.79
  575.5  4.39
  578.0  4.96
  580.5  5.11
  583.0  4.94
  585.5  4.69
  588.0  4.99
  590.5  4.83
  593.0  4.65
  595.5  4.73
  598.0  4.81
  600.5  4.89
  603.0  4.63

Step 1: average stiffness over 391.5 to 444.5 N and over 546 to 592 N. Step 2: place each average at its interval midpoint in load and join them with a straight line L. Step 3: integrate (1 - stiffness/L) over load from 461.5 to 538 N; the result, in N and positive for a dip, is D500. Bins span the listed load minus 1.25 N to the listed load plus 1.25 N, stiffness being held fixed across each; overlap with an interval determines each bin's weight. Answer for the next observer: 8.5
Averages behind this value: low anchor 5.08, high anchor 4.77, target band 4.36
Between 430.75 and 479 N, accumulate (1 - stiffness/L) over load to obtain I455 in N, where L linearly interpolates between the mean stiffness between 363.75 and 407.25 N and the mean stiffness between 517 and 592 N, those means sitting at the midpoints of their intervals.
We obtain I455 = 0.9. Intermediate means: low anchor 4.49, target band 4.51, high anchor 4.76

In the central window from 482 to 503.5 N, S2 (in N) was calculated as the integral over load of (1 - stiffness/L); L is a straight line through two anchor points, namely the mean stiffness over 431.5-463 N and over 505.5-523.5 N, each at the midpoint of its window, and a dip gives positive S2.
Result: 3.1 N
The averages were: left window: 4.81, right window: 4.88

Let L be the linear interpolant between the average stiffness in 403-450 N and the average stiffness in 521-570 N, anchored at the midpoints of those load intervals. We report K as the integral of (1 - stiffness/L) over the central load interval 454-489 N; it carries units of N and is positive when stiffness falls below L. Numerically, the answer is 7.7 N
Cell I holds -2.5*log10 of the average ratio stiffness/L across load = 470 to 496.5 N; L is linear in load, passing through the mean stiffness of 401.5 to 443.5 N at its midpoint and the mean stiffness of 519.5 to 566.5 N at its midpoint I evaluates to 0.30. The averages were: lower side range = 5.37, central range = 3.82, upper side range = 4.72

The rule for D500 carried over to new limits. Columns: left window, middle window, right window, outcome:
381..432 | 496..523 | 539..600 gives 0.1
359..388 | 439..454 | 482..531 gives -1.0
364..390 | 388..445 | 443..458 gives -2.7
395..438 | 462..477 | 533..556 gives 3.3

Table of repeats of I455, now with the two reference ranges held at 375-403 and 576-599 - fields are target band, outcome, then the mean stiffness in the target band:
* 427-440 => -2.2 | 5.06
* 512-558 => -1.0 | 4.77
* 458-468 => 0.3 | 4.31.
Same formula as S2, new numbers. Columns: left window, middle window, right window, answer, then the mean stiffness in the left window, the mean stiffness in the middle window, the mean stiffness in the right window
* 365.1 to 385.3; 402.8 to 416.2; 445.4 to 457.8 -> -1.7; 4.86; 5.45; 4.81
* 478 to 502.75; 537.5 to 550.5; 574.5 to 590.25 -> -0.8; 4.04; 4.8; 4.85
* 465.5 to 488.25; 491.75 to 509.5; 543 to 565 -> -2.6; 3.73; 4.63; 4.72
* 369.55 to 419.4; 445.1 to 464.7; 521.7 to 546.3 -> 0.2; 4.73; 4.68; 4.73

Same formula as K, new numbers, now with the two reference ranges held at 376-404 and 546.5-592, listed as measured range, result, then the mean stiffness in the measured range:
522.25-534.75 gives -0.01 N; 4.64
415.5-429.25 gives -4.78 N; 5.79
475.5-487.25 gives 2.31 N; 3.61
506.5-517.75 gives -0.85 N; 4.93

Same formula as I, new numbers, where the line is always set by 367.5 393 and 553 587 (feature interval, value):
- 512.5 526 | -0.037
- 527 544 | -0.008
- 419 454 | -0.134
